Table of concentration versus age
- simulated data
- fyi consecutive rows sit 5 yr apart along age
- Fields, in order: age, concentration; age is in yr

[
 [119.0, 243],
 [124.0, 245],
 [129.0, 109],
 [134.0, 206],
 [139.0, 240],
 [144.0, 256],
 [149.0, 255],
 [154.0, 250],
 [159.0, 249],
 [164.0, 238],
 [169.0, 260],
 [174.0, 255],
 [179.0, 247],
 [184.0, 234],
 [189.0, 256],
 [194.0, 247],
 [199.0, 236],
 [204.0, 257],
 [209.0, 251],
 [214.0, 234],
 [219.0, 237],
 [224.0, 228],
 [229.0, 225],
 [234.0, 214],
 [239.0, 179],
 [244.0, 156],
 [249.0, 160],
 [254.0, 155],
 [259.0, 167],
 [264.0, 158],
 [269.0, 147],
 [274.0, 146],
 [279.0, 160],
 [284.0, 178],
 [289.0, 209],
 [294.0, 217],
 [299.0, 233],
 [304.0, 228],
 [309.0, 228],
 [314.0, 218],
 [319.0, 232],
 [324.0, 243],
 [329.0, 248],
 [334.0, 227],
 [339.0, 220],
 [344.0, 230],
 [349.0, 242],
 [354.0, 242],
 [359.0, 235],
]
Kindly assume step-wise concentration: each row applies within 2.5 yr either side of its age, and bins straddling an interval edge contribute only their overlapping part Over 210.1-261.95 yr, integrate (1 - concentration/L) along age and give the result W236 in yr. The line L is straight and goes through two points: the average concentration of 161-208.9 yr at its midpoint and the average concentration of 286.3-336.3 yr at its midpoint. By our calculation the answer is 9.4 yr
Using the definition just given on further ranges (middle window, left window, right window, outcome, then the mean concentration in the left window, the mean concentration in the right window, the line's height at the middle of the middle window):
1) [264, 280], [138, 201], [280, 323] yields 5.2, 248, 217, 224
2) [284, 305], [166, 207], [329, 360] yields 2.0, 249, 234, 239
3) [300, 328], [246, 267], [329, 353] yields -2.9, 160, 232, 209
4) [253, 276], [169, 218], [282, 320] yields 7.4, 247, 218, 228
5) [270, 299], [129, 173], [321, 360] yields 6.3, 237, 236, 236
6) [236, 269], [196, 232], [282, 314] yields 9.6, 238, 216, 228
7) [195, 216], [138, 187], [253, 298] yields -2.4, 249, 173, 220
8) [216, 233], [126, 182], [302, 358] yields 0.3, 233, 233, 233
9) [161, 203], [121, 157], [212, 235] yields -3.9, 224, 228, 226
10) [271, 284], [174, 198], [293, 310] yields 4.1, 246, 227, 231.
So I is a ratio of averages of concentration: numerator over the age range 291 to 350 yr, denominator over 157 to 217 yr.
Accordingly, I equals 0.93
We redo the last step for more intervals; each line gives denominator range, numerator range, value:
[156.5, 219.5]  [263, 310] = 0.77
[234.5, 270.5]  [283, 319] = 1.34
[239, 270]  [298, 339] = 1.45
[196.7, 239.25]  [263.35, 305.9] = 0.81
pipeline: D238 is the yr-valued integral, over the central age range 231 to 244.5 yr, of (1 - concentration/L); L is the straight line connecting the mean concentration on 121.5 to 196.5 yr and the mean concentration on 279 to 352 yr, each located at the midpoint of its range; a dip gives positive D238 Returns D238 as 2.42 yr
